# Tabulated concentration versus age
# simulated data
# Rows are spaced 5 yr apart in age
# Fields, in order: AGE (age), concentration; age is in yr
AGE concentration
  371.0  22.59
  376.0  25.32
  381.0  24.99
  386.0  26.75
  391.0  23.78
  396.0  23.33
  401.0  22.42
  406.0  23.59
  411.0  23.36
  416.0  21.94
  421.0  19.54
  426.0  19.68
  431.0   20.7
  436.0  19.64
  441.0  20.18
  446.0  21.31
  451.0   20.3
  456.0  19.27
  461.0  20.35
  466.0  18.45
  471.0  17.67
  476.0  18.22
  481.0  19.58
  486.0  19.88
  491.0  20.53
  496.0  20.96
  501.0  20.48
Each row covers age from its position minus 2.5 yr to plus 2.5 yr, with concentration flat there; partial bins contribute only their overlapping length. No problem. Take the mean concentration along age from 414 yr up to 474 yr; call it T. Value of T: 19.9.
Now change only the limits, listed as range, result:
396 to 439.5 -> 21.4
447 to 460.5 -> 20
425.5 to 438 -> 20.1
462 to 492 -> 19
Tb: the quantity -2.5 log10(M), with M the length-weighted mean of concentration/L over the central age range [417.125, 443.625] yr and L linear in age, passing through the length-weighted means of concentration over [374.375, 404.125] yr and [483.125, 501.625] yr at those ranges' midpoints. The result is 0.14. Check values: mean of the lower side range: 24.4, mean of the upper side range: 20.4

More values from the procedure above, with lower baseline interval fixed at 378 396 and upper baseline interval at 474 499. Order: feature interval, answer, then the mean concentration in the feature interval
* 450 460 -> 0.089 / 19.8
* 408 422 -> 0.077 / 21.9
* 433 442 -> 0.126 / 19.9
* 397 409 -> 0.048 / 23.1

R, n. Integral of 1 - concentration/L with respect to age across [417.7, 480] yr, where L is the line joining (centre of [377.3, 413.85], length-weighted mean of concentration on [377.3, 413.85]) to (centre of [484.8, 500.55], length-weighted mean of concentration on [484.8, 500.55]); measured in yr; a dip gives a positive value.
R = 7.0 yr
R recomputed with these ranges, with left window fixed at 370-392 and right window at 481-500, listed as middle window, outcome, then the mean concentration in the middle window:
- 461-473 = 1.6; 18.6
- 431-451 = 1.8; 20.4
